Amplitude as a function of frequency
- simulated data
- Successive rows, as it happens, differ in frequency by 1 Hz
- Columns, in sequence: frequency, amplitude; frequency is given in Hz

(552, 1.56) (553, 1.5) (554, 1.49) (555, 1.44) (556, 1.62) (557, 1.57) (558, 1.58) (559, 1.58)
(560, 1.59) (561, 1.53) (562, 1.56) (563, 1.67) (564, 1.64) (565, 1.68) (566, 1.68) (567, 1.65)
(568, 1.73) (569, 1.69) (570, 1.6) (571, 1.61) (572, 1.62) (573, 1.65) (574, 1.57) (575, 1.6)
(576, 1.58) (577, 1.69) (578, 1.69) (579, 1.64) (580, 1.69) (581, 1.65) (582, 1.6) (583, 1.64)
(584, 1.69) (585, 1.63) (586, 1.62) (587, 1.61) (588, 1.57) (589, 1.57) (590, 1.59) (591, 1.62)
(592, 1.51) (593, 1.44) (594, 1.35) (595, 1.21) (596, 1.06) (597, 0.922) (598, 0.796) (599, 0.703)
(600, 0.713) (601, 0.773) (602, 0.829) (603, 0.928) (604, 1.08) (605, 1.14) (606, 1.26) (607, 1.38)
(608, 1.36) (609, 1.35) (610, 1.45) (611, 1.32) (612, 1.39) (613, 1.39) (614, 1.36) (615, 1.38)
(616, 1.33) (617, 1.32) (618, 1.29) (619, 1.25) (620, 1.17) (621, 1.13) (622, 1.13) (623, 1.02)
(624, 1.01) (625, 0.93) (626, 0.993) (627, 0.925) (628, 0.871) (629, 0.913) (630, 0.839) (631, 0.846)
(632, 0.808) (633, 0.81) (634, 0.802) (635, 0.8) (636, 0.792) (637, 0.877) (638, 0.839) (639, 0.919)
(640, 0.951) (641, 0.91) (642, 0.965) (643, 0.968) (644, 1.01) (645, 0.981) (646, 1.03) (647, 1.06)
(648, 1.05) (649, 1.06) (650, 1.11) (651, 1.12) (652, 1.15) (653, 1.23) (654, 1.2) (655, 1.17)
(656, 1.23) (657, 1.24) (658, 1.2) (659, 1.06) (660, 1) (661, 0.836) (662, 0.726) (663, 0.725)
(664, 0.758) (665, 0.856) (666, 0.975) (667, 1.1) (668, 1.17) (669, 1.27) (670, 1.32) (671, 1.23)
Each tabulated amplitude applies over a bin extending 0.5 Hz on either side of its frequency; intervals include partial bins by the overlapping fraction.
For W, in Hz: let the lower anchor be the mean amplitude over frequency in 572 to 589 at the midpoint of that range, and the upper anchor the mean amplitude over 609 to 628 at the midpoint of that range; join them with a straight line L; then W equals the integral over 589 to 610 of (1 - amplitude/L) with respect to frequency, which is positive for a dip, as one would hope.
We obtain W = 3.71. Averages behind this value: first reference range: 1.63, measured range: 1.17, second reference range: 1.21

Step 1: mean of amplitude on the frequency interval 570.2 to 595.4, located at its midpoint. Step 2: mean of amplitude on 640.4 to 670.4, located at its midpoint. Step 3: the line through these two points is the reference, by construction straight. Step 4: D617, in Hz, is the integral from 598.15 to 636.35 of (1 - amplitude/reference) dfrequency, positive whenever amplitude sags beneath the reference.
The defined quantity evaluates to 7.5 Hz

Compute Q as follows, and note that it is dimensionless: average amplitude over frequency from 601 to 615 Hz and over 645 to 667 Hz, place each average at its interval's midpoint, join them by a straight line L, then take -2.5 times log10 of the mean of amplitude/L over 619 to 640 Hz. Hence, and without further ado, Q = 0.23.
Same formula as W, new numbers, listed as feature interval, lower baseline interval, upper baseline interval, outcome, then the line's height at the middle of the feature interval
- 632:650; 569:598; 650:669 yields 3.6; 1.17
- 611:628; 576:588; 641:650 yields 1.3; 1.27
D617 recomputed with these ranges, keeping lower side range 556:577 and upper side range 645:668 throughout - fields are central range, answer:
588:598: 0.74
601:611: 1.33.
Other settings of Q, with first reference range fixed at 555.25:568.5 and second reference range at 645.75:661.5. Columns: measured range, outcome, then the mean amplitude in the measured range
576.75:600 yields 0.03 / 1.44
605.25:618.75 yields 0.00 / 1.35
